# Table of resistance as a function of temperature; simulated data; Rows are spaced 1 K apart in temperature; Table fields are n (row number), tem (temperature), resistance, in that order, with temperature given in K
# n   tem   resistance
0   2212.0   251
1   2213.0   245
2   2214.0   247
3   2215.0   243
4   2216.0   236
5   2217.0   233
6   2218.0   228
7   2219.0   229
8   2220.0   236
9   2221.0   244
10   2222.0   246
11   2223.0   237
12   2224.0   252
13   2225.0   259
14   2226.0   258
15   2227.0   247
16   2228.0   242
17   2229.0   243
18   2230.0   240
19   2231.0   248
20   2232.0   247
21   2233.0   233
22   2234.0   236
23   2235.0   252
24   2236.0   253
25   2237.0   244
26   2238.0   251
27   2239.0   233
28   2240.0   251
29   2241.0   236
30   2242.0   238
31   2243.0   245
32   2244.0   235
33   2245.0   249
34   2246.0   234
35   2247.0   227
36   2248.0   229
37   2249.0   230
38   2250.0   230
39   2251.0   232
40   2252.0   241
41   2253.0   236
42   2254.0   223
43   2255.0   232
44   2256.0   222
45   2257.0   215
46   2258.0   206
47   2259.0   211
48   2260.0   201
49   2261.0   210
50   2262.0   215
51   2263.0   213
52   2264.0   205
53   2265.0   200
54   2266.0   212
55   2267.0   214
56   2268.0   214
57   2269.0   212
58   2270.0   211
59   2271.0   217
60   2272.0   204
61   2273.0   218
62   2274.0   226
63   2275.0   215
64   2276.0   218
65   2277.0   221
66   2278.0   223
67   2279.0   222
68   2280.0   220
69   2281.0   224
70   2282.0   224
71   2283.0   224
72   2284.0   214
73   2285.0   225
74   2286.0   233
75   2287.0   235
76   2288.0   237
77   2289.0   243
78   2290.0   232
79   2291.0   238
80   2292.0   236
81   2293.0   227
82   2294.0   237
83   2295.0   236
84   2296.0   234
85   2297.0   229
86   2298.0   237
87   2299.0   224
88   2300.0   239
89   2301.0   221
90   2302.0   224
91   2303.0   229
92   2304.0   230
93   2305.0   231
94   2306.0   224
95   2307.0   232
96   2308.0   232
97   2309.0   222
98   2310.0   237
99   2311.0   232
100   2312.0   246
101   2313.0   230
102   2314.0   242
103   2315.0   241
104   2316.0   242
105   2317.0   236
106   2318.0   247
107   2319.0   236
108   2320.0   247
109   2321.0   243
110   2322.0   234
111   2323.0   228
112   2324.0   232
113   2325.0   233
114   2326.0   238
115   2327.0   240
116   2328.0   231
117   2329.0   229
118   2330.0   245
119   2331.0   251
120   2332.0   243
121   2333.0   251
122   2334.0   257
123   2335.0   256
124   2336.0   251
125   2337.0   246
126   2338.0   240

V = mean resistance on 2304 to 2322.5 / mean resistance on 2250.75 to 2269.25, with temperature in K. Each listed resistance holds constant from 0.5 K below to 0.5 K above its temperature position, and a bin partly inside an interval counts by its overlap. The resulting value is 1.09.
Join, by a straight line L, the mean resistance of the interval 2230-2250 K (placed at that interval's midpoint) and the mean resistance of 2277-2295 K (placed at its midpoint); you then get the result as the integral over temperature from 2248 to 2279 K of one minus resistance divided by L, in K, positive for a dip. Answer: 2.2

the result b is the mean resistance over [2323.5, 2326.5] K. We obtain 234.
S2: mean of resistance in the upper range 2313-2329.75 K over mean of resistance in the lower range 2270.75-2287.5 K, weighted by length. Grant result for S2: 1.1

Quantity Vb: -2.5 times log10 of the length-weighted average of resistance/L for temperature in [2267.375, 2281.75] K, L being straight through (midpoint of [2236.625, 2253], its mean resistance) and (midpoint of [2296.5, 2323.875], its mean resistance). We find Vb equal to 0.09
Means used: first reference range 238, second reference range 234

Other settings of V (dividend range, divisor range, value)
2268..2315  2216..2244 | 0.94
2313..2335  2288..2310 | 1.04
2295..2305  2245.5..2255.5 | 0.99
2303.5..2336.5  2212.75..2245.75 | 0.98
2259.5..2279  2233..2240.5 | 0.87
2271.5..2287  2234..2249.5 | 0.92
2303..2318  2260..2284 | 1.09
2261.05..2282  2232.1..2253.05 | 0.90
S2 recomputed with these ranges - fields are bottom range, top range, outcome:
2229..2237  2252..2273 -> 0.88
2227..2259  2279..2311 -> 0.97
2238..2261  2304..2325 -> 1.02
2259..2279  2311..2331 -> 1.12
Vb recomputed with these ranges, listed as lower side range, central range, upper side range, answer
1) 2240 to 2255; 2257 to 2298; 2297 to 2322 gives 0.07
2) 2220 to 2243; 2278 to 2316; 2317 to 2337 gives 0.05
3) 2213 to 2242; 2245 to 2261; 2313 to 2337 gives 0.08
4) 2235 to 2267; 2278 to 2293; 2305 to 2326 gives 0.02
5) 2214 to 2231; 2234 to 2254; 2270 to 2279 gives -0.03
